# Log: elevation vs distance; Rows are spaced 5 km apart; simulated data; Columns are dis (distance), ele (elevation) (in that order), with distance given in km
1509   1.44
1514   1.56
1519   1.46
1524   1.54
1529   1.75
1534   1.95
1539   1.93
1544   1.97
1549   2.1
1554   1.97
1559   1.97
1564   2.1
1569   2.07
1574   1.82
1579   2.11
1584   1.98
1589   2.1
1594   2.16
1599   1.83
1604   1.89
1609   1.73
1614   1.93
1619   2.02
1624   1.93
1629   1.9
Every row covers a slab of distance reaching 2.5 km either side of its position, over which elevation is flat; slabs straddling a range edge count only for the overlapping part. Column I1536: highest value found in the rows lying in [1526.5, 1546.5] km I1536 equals 1.97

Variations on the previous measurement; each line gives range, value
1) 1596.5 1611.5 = 1.89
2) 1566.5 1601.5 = 2.16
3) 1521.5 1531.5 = 1.75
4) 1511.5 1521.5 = 1.56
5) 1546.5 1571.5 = 2.1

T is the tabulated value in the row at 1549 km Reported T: 2.1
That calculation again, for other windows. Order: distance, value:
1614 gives 1.93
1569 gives 2.07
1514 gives 1.56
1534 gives 1.95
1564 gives 2.1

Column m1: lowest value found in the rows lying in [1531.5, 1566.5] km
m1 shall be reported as 1.93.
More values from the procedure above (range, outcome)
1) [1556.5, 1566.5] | 1.97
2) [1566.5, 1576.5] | 1.82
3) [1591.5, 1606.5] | 1.83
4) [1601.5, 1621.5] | 1.73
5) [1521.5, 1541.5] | 1.54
